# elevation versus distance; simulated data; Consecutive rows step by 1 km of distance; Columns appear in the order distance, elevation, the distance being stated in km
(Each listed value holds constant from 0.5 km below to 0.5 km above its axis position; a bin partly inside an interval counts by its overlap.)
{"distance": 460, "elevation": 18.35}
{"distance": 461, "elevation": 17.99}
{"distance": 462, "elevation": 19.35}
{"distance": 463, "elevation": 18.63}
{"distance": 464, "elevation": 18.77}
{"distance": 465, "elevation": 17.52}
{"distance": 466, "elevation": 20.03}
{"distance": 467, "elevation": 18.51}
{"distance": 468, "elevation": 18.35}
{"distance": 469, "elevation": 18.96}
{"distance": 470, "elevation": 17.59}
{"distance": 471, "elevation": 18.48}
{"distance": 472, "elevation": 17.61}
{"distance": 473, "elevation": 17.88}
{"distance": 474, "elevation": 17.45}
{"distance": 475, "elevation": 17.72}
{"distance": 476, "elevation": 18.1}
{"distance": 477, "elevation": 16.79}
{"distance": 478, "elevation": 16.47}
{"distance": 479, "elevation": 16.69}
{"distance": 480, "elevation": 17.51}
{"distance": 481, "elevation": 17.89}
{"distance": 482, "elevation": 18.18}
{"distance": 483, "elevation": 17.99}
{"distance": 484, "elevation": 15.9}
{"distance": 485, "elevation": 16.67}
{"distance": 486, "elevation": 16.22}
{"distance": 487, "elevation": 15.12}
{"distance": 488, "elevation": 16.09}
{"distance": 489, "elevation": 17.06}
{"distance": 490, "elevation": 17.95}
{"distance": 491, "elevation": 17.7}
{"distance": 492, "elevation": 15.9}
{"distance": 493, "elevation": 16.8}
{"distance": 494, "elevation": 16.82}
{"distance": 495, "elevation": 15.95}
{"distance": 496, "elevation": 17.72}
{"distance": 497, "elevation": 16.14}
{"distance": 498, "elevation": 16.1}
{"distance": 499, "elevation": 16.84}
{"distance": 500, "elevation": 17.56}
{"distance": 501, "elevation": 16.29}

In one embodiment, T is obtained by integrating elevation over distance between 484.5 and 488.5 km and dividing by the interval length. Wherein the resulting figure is 16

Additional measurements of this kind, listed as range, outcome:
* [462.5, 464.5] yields 18.7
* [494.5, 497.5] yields 16.6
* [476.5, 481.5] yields 17.1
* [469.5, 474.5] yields 17.8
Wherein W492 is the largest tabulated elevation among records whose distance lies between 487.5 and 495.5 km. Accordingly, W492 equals 17.95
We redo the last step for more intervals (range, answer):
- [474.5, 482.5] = 18.18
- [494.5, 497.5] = 17.72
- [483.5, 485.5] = 16.67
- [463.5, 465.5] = 18.77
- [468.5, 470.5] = 18.96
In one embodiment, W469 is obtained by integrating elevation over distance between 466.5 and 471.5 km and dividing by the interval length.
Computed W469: 18.4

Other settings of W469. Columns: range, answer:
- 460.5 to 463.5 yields 18.7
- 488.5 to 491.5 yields 17.6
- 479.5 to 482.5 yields 17.9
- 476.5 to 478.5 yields 16.6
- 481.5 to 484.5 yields 17.4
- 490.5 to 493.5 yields 16.8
